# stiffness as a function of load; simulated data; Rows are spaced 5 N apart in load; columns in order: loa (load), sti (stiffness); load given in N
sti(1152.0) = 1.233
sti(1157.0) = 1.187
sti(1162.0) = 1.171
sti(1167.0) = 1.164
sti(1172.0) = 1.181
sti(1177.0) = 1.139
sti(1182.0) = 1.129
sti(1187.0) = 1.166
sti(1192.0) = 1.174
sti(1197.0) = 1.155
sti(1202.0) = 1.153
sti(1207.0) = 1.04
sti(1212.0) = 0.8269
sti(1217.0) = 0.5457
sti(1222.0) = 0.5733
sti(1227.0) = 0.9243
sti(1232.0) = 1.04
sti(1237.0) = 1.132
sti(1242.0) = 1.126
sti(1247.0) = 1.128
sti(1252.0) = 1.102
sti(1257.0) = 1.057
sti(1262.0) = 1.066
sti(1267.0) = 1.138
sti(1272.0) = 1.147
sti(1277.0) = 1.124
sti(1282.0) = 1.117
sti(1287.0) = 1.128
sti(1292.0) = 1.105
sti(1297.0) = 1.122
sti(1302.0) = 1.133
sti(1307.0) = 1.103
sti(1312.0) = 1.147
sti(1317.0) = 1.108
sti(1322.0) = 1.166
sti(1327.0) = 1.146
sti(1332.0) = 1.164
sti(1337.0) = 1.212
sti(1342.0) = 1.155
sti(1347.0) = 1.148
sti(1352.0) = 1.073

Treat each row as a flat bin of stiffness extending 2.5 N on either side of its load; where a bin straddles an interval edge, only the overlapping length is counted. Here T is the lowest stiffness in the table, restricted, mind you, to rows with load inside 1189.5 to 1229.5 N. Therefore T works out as 0.5457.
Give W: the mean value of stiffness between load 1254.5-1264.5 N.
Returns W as 1.06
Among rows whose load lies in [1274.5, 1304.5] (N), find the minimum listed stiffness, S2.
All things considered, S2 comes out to 1.105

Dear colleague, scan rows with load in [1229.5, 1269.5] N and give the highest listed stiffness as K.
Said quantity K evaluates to 1.138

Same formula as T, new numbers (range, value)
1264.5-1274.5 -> 1.138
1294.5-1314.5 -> 1.103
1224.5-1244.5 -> 0.9243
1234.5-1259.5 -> 1.057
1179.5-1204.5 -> 1.129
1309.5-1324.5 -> 1.108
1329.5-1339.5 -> 1.164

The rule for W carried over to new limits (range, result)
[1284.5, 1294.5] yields 1.12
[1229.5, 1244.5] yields 1.1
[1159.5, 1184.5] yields 1.16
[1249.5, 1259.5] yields 1.08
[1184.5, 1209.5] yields 1.14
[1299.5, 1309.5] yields 1.12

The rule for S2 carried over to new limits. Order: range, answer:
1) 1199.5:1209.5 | 1.04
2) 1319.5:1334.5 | 1.146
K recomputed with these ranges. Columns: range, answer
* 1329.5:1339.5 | 1.212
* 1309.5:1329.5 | 1.166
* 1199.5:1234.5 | 1.153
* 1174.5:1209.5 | 1.174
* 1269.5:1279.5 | 1.147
